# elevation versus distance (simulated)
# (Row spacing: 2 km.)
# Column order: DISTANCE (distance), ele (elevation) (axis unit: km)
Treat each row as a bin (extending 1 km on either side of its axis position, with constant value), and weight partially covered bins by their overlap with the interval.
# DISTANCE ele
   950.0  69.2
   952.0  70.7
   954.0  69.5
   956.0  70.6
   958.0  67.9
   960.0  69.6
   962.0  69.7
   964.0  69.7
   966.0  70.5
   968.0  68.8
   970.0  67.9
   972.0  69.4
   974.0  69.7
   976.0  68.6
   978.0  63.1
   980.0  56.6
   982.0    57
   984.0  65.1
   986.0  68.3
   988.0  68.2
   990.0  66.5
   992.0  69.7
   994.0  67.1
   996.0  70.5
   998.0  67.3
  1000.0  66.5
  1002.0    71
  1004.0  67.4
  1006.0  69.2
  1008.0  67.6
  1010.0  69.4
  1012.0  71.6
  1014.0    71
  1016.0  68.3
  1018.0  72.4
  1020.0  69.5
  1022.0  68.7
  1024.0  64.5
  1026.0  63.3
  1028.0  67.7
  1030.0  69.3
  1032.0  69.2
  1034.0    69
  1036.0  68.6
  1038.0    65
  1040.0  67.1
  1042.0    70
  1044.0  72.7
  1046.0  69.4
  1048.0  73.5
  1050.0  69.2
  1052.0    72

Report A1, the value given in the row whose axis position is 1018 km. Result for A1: 72.4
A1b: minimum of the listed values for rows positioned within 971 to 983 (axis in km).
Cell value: 56.6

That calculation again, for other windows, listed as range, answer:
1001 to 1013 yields 67.4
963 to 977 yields 67.9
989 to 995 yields 66.5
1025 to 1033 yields 63.3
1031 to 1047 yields 65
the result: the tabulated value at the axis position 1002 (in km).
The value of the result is 71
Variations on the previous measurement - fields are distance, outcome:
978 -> 63.1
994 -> 67.1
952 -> 70.7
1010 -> 69.4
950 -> 69.2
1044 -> 72.7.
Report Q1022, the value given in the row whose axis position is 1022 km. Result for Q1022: 68.7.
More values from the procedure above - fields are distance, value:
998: 67.3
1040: 67.1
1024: 64.5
